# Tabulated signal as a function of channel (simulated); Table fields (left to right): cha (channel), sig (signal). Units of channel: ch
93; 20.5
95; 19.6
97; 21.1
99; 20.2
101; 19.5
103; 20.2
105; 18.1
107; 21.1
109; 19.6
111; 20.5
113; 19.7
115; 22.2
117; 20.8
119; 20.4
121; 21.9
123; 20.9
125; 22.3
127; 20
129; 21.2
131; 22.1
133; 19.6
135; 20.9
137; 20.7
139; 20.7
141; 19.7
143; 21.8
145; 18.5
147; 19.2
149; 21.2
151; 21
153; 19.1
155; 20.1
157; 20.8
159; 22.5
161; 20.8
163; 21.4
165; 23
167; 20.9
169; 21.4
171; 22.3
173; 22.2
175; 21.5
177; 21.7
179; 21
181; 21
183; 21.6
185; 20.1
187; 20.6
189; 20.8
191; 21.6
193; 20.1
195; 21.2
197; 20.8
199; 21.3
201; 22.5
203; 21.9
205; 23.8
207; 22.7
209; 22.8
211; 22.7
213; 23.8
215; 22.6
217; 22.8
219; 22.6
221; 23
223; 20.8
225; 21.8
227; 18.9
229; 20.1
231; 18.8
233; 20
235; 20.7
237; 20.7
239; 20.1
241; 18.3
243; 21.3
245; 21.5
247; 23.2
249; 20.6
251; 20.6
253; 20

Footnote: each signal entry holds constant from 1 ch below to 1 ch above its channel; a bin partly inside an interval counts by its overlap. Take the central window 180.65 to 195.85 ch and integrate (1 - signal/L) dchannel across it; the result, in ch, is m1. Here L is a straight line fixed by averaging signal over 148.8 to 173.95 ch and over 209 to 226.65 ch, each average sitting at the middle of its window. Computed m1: 0.7 ch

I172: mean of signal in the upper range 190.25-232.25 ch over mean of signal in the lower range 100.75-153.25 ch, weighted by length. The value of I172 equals 1.1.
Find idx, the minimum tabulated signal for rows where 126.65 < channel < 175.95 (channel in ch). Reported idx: 18.5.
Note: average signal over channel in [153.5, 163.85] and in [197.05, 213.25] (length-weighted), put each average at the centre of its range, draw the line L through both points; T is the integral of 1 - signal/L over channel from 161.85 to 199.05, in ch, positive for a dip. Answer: 0.7 ch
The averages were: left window 21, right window 22.5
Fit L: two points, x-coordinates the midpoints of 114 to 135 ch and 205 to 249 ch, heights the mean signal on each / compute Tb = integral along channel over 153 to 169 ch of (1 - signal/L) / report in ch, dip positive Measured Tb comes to 0.0 ch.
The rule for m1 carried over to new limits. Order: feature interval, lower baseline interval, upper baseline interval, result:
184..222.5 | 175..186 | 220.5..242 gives -2.3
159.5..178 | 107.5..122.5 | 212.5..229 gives -0.3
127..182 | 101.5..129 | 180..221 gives 0.6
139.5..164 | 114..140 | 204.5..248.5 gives 0.7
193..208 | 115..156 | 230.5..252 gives -0.9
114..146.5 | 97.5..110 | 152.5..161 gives -0.9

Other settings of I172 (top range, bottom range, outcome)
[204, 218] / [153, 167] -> 1.08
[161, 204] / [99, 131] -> 1.04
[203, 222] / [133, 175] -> 1.10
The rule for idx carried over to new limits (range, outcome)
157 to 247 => 18.3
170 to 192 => 20.1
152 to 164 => 19.1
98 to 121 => 18.1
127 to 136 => 19.6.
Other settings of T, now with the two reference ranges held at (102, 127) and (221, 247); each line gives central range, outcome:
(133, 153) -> 0.27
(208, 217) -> -1.08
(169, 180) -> -0.62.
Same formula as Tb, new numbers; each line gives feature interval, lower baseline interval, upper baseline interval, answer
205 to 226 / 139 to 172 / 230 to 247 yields -2.2 ch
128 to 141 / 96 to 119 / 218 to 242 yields -0.3 ch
